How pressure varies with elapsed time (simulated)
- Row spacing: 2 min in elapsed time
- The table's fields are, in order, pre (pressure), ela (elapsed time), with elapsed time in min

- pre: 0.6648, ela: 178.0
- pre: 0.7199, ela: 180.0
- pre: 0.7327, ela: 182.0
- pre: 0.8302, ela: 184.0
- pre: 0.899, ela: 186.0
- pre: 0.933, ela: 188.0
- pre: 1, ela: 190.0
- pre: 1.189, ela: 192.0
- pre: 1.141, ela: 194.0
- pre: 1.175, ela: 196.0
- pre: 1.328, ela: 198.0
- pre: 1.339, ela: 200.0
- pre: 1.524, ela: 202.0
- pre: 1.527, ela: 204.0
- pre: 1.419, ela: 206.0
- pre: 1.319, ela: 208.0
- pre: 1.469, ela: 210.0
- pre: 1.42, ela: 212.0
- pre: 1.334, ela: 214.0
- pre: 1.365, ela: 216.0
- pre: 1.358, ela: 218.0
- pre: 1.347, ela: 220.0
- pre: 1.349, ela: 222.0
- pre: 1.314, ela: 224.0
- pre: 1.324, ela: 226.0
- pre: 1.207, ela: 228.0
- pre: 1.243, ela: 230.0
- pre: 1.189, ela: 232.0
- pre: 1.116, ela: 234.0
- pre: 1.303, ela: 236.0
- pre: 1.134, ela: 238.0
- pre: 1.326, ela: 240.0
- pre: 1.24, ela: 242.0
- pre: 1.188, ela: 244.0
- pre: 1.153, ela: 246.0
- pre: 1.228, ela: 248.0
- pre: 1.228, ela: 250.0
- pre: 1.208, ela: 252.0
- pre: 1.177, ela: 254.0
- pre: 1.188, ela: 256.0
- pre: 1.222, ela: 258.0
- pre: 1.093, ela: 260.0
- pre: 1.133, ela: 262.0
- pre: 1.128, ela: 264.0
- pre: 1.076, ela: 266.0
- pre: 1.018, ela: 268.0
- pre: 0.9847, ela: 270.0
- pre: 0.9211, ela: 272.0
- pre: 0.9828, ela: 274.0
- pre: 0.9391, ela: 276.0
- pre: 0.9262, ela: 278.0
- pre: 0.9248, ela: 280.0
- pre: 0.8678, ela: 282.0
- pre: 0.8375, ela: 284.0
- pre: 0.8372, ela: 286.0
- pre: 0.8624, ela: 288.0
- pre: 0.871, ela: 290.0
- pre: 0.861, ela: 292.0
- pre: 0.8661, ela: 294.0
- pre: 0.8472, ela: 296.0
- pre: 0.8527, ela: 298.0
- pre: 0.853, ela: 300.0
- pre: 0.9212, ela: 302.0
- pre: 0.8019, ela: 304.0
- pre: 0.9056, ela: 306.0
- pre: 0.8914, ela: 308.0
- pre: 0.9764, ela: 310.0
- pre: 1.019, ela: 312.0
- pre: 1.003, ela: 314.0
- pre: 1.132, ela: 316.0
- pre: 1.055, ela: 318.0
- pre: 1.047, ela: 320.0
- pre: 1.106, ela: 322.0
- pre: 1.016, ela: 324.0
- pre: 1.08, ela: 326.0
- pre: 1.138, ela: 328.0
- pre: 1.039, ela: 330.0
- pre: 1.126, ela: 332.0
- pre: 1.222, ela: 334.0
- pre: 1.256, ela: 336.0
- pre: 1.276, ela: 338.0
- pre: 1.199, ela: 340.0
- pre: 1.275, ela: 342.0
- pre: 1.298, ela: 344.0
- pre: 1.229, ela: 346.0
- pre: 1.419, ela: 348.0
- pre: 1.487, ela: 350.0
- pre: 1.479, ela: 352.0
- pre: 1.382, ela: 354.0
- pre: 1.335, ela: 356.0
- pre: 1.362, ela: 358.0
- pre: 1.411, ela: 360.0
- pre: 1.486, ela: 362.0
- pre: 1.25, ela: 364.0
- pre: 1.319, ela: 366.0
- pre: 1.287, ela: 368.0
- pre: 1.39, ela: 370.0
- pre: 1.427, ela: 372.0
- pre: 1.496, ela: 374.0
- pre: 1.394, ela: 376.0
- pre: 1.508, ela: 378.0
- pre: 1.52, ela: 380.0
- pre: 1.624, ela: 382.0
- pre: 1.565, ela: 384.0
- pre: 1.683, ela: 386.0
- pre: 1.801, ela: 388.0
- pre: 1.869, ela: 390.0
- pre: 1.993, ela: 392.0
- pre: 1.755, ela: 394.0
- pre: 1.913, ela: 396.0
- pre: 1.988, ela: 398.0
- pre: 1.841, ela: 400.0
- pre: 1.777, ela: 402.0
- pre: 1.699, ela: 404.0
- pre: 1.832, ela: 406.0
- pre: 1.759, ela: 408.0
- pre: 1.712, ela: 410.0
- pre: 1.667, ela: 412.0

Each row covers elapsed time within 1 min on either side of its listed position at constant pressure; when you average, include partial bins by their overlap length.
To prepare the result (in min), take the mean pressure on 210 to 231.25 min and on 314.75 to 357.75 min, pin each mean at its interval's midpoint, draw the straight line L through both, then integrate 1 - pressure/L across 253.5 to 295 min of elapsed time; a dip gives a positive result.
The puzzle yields 9.6 min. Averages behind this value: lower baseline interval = 1.33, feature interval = 0.984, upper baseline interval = 1.22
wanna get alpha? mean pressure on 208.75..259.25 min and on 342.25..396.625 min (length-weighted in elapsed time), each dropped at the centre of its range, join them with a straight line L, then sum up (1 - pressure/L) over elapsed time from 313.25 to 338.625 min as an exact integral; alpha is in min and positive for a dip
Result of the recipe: 5.5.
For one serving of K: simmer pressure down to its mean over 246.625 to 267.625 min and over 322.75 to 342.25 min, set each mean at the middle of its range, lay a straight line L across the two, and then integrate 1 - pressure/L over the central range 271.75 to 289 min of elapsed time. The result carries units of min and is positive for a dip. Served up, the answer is 3.90 min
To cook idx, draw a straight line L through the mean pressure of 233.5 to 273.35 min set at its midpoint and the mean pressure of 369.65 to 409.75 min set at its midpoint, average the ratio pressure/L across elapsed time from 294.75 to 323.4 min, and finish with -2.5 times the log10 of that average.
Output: 0.39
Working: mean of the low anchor 1.15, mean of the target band 0.958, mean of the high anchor 1.7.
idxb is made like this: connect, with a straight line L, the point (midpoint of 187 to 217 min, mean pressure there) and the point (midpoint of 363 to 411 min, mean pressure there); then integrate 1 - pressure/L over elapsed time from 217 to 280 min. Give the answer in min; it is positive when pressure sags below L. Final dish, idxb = 9.84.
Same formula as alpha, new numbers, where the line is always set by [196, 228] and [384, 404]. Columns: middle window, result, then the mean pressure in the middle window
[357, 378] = 4.4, 1.39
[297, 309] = 5.5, 0.871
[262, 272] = 3.1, 1.05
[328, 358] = 7.3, 1.28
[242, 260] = 3.3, 1.2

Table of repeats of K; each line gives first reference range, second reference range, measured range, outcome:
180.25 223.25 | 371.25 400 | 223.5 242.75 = 1.03 min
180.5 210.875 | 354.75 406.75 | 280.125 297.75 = 6.72 min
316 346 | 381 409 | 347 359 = -0.34 min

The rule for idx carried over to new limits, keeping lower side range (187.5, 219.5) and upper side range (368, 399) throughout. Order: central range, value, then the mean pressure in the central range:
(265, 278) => 0.413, 0.982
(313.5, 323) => 0.383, 1.07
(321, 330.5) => 0.388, 1.08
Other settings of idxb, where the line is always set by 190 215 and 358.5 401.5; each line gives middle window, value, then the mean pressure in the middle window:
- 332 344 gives 2.3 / 1.24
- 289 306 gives 7.1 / 0.862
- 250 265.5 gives 2.7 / 1.17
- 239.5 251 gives 1.4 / 1.22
